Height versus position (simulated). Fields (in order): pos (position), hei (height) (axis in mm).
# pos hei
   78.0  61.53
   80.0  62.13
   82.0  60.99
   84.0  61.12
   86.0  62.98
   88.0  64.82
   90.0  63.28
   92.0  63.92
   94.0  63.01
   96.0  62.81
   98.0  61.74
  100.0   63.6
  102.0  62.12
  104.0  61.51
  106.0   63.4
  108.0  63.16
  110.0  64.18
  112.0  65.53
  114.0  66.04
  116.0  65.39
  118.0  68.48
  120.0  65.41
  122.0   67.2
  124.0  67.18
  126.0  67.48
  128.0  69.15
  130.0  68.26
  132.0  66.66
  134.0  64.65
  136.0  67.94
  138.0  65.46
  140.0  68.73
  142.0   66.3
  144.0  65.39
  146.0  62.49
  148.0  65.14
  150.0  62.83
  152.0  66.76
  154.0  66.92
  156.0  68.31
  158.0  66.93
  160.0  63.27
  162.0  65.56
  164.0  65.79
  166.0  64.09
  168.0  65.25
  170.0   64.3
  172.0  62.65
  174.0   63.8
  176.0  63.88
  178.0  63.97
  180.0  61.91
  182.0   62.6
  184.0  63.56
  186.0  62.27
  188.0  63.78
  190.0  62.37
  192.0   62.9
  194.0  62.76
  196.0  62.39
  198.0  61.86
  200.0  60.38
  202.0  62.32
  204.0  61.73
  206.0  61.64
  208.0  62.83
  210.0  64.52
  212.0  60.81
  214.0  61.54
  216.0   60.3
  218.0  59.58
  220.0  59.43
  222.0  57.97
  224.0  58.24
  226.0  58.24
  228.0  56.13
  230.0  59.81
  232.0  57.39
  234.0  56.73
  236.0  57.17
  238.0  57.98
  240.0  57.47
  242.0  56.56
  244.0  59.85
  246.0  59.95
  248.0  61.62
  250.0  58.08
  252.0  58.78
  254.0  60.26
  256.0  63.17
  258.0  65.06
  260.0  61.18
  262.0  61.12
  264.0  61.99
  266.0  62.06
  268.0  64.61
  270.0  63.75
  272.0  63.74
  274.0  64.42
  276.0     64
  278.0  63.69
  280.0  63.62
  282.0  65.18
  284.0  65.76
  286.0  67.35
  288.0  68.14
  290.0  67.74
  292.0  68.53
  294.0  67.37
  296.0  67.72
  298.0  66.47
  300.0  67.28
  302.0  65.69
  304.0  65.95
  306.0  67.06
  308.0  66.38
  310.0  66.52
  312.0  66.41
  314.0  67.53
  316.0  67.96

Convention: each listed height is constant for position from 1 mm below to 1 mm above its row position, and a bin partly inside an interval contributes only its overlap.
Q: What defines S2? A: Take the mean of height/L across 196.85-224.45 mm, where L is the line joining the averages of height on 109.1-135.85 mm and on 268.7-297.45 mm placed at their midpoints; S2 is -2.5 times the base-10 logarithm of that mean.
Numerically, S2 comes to 0.09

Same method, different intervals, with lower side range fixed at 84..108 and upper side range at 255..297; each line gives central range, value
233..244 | 0.124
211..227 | 0.082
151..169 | -0.038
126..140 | -0.064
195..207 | 0.040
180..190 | 0.017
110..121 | -0.048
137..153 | -0.033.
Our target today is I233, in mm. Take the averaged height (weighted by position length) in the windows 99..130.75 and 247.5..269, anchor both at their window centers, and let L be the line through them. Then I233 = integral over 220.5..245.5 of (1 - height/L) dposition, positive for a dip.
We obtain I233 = 1.8 mm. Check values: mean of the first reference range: 65.5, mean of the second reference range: 61.6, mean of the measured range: 57.9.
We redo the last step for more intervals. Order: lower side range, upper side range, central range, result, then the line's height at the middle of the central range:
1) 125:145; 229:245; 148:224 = -0.7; 62.4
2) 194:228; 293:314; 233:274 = 1.9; 63.5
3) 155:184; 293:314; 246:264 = 1.3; 65.9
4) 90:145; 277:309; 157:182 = 0.6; 65.7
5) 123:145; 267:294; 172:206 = 2.0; 66.4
